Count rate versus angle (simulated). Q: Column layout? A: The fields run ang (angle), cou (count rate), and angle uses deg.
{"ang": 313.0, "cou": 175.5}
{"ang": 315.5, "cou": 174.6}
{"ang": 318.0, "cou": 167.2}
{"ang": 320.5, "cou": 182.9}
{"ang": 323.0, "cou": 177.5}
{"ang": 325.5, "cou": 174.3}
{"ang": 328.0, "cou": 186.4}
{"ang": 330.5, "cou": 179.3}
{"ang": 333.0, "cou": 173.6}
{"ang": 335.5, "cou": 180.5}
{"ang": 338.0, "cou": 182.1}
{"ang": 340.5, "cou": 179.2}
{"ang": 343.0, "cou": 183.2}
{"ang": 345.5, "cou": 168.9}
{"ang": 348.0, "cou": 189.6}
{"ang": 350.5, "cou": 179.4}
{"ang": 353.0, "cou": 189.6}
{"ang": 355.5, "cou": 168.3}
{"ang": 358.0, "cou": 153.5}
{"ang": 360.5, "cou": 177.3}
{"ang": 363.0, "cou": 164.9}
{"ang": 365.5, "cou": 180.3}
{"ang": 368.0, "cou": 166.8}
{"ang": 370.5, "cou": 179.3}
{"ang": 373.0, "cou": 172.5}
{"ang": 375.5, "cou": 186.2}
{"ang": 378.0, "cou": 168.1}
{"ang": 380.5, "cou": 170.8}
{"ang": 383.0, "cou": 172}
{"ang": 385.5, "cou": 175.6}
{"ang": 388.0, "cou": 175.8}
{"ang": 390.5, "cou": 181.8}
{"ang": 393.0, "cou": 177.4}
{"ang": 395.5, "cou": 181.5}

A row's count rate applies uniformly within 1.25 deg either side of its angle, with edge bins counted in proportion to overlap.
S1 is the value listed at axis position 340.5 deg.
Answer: 179.2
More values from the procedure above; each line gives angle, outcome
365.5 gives 180.3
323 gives 177.5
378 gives 168.1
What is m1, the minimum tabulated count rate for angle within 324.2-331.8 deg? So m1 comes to 174.3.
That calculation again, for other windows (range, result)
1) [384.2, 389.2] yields 175.6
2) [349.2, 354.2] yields 179.4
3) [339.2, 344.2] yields 179.2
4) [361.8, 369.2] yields 164.9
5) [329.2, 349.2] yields 168.9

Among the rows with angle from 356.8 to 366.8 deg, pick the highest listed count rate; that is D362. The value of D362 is 180.3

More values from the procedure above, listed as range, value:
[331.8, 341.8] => 182.1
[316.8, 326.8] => 182.9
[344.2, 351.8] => 189.6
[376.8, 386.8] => 175.6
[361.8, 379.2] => 186.2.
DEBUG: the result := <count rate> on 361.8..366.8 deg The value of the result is 173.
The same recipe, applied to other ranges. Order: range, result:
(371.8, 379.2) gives 176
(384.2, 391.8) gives 178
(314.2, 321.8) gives 175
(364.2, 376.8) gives 177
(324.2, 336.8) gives 179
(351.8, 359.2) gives 170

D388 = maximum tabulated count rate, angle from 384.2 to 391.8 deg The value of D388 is 181.8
